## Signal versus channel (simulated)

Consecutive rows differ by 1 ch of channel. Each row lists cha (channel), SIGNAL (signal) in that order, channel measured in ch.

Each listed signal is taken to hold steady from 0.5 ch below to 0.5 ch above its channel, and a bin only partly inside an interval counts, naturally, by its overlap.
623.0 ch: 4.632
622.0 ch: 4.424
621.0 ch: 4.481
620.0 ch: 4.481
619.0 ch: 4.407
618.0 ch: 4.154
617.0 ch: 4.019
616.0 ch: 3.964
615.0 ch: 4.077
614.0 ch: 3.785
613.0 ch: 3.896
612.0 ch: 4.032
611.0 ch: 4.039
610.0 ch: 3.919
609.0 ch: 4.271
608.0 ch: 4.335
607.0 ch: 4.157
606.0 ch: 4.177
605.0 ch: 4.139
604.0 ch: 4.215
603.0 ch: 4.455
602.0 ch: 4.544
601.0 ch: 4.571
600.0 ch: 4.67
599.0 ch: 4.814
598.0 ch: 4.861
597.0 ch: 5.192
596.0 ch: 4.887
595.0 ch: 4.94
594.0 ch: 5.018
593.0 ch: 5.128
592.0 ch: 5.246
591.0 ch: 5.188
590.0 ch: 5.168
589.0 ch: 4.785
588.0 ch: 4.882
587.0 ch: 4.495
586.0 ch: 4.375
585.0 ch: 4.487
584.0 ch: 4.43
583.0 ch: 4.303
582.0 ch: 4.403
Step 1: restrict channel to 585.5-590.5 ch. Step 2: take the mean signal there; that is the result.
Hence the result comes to 4.74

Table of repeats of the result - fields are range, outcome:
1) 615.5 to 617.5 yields 3.99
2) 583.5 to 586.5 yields 4.43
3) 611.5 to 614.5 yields 3.9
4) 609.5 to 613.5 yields 3.97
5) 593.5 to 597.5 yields 5.01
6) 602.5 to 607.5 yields 4.23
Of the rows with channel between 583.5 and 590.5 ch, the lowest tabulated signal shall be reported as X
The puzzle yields 4.375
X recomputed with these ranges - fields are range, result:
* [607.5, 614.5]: 3.785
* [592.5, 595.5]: 4.94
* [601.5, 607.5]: 4.139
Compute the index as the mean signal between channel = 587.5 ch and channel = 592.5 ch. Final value 5.05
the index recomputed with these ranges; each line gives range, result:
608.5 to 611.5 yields 4.08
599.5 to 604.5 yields 4.49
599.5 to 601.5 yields 4.62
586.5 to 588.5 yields 4.69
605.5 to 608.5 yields 4.22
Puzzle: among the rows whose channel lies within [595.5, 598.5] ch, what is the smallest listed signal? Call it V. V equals 4.861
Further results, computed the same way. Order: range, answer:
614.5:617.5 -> 3.964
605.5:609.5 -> 4.157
